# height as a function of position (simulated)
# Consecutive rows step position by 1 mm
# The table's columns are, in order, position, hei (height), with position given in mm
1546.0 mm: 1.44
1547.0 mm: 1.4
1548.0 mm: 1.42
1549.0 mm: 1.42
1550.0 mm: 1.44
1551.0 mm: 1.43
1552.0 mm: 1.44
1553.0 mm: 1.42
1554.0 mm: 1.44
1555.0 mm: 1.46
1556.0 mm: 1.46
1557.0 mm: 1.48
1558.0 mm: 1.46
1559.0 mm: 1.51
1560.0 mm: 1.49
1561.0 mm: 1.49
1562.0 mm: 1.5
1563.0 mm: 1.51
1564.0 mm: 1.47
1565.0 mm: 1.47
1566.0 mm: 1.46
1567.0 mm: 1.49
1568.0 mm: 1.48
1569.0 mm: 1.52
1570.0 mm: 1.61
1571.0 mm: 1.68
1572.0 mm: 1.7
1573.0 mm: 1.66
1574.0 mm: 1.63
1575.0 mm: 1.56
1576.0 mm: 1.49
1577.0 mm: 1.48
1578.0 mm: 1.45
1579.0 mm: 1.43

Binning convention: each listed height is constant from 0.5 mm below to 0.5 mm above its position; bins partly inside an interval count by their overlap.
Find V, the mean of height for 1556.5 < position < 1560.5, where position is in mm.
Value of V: 1.48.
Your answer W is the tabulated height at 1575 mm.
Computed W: 1.56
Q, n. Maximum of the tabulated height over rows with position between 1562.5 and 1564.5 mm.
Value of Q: 1.51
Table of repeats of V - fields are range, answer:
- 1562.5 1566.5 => 1.48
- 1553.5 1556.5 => 1.45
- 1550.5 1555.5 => 1.44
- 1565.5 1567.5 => 1.48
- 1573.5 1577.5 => 1.54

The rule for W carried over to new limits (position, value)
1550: 1.44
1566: 1.46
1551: 1.43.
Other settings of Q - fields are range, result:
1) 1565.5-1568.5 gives 1.49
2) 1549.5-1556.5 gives 1.46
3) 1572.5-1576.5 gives 1.66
